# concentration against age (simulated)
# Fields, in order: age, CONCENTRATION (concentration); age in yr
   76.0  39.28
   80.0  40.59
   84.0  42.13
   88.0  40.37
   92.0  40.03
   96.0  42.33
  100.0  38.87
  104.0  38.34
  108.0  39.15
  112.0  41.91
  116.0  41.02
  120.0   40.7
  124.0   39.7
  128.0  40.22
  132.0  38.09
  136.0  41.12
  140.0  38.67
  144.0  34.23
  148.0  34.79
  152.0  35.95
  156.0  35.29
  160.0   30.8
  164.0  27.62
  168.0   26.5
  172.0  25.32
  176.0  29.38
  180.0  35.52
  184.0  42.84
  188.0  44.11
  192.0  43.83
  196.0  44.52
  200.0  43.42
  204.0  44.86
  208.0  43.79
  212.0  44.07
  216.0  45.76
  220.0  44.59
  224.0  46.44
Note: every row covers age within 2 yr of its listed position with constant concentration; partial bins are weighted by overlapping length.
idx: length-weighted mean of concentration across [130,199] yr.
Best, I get 35.9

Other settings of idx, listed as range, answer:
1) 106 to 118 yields 40.7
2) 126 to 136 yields 39.5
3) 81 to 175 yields 37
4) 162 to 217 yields 38.6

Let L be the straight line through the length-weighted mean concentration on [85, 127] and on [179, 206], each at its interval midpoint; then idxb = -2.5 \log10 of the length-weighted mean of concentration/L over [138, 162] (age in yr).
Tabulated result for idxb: 0.190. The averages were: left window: 40.3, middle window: 35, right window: 43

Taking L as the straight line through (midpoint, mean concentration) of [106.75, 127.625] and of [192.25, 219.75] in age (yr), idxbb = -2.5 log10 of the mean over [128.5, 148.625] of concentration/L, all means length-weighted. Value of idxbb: 0.10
